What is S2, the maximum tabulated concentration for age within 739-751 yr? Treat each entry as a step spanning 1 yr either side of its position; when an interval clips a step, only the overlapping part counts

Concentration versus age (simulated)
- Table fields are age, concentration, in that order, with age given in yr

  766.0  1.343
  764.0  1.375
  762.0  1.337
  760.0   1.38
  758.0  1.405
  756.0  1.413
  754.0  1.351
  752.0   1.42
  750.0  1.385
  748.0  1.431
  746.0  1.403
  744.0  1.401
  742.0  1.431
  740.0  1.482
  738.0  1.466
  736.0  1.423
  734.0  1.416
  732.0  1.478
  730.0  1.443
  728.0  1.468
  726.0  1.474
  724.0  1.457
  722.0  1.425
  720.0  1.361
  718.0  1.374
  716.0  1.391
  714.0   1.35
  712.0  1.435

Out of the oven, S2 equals 1.482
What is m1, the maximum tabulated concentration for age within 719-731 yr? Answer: 1.474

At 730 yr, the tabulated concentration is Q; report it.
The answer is 1.443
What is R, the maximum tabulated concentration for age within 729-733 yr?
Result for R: 1.478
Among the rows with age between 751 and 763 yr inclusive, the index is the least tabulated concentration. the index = 1.337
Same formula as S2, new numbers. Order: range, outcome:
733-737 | 1.423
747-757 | 1.431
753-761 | 1.413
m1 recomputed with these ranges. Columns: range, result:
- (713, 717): 1.391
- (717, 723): 1.425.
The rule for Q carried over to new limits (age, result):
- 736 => 1.423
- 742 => 1.431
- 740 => 1.482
